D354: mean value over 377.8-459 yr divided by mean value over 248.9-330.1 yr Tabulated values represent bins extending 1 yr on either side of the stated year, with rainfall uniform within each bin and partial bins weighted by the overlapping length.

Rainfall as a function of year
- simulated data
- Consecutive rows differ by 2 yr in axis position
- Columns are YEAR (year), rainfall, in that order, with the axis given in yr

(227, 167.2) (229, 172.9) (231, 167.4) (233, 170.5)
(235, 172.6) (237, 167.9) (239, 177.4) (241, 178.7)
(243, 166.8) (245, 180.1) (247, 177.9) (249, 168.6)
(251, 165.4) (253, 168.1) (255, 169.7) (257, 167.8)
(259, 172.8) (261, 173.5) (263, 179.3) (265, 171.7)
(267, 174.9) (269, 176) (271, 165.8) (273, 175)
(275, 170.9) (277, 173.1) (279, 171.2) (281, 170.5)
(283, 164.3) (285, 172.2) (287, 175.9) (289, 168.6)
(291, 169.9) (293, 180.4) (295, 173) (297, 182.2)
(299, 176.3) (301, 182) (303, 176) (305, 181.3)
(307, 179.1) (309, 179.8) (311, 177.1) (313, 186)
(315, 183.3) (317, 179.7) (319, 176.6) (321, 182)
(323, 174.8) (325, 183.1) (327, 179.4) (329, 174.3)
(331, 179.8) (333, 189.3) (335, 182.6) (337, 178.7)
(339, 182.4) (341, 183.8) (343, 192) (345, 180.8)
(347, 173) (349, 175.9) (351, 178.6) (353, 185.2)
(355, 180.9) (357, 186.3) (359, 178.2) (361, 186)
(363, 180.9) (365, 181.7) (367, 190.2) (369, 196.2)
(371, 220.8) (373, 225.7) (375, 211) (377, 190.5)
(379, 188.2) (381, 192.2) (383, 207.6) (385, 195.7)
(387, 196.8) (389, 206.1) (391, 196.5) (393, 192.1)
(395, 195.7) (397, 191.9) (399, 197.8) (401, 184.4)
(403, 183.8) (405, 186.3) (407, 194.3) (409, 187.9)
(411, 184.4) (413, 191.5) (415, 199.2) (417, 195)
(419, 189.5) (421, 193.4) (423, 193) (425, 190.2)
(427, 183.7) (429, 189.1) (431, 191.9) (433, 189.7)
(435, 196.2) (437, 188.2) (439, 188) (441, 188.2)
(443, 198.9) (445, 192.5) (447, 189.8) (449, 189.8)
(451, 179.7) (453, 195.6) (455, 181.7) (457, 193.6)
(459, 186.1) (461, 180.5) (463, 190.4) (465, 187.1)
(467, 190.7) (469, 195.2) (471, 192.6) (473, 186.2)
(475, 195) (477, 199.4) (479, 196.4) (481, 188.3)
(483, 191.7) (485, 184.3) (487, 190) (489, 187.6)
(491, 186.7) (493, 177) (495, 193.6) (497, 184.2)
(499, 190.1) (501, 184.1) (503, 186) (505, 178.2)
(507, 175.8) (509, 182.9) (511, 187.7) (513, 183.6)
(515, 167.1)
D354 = 1.10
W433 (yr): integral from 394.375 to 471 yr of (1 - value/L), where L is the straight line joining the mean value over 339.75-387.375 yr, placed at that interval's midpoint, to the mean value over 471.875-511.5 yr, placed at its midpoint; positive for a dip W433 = -0.5 yr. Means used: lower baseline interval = 191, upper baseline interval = 187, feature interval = 190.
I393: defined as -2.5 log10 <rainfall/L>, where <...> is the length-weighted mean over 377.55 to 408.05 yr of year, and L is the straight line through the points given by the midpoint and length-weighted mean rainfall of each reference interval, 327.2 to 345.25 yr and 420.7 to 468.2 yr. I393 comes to -0.04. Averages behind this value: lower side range 183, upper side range 189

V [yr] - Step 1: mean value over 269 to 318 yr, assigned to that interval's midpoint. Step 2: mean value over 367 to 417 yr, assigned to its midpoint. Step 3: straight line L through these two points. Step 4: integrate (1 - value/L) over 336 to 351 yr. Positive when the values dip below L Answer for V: 0.43 yr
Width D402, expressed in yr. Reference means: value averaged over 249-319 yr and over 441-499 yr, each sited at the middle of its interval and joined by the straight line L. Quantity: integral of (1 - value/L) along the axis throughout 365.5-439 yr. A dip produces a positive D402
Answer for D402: -4.2 yr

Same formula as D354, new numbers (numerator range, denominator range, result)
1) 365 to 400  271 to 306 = 1.14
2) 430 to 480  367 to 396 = 0.95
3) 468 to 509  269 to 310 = 1.08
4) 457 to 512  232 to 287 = 1.09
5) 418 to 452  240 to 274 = 1.10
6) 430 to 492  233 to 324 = 1.09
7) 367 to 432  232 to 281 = 1.13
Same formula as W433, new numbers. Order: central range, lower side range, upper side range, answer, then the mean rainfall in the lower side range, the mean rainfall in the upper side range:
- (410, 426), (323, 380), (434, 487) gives -0.3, 187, 190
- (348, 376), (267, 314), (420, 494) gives -1.5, 175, 190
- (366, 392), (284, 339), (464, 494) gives -2.6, 179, 190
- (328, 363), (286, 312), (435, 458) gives -0.1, 177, 190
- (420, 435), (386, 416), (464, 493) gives 0.1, 193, 190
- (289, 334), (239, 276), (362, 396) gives 1.2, 173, 198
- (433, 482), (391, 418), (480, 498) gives -0.5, 191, 187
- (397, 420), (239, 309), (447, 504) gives -0.8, 174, 189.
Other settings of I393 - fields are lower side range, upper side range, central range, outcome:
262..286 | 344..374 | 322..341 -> 0.01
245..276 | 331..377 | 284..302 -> 0.01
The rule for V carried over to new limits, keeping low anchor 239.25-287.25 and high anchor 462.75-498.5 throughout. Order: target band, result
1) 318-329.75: -0.1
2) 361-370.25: -0.4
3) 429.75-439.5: -0.3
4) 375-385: -0.8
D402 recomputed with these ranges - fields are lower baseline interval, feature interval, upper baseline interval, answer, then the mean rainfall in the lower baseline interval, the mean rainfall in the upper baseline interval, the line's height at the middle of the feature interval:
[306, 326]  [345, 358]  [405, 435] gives 0.3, 180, 191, 184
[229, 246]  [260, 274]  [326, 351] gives 0.1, 173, 181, 175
